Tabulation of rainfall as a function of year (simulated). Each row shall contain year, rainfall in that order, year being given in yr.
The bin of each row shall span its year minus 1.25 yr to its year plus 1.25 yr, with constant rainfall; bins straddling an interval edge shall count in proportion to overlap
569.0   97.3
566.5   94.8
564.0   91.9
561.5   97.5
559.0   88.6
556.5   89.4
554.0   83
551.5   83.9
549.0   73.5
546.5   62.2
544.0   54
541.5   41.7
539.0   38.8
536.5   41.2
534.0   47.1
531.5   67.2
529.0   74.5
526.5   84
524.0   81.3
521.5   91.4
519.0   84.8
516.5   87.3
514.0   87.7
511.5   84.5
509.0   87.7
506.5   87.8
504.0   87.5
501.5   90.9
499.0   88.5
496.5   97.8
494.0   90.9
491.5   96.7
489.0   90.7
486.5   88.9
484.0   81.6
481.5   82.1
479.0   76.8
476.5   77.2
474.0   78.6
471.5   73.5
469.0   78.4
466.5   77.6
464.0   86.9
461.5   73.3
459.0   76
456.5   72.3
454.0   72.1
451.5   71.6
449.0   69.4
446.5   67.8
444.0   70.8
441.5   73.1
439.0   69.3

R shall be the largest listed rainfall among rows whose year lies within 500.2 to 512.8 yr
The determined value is 90.9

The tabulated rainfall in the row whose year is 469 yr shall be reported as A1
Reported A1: 78.4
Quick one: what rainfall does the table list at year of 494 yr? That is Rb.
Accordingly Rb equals 90.9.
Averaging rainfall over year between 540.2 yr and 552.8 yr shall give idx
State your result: 63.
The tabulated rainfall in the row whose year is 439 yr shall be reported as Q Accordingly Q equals 69.3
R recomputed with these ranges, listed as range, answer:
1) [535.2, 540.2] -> 41.2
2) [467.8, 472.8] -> 78.4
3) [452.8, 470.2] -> 86.9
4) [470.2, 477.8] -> 78.6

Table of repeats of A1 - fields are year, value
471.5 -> 73.5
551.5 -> 83.9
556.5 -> 89.4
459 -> 76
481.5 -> 82.1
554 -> 83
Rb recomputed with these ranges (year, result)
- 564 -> 91.9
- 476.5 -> 77.2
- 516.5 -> 87.3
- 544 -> 54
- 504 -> 87.5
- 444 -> 70.8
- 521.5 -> 91.4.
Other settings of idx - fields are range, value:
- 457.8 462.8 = 74.8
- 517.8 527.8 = 85.3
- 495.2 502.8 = 92.4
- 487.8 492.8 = 93.7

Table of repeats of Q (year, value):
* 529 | 74.5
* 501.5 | 90.9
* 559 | 88.6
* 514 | 87.7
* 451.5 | 71.6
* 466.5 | 77.6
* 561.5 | 97.5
